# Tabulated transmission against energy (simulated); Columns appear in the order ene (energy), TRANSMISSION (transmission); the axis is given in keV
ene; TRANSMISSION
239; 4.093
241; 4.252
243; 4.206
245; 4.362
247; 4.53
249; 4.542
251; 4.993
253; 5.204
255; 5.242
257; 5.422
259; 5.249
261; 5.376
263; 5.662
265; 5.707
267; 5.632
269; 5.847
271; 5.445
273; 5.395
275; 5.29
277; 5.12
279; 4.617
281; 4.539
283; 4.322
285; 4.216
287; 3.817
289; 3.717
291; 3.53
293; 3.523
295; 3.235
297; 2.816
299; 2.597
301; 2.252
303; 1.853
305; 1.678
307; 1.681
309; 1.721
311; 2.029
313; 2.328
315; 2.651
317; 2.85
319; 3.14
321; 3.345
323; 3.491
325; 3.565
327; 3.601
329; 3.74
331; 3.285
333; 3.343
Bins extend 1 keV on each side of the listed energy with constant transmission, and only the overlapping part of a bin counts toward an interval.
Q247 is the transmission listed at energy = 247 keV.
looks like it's 4.53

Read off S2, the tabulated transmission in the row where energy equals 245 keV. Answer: 4.362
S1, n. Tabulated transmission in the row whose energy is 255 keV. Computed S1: 5.242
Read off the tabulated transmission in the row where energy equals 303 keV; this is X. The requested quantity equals 1.853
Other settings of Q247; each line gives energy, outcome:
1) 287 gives 3.817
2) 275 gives 5.29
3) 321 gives 3.345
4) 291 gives 3.53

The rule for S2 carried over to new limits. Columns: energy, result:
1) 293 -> 3.523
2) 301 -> 2.252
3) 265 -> 5.707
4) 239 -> 4.093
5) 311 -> 2.029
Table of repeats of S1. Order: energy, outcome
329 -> 3.74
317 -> 2.85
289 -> 3.717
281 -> 4.539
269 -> 5.847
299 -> 2.597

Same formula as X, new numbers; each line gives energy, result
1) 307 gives 1.681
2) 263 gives 5.662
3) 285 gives 4.216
